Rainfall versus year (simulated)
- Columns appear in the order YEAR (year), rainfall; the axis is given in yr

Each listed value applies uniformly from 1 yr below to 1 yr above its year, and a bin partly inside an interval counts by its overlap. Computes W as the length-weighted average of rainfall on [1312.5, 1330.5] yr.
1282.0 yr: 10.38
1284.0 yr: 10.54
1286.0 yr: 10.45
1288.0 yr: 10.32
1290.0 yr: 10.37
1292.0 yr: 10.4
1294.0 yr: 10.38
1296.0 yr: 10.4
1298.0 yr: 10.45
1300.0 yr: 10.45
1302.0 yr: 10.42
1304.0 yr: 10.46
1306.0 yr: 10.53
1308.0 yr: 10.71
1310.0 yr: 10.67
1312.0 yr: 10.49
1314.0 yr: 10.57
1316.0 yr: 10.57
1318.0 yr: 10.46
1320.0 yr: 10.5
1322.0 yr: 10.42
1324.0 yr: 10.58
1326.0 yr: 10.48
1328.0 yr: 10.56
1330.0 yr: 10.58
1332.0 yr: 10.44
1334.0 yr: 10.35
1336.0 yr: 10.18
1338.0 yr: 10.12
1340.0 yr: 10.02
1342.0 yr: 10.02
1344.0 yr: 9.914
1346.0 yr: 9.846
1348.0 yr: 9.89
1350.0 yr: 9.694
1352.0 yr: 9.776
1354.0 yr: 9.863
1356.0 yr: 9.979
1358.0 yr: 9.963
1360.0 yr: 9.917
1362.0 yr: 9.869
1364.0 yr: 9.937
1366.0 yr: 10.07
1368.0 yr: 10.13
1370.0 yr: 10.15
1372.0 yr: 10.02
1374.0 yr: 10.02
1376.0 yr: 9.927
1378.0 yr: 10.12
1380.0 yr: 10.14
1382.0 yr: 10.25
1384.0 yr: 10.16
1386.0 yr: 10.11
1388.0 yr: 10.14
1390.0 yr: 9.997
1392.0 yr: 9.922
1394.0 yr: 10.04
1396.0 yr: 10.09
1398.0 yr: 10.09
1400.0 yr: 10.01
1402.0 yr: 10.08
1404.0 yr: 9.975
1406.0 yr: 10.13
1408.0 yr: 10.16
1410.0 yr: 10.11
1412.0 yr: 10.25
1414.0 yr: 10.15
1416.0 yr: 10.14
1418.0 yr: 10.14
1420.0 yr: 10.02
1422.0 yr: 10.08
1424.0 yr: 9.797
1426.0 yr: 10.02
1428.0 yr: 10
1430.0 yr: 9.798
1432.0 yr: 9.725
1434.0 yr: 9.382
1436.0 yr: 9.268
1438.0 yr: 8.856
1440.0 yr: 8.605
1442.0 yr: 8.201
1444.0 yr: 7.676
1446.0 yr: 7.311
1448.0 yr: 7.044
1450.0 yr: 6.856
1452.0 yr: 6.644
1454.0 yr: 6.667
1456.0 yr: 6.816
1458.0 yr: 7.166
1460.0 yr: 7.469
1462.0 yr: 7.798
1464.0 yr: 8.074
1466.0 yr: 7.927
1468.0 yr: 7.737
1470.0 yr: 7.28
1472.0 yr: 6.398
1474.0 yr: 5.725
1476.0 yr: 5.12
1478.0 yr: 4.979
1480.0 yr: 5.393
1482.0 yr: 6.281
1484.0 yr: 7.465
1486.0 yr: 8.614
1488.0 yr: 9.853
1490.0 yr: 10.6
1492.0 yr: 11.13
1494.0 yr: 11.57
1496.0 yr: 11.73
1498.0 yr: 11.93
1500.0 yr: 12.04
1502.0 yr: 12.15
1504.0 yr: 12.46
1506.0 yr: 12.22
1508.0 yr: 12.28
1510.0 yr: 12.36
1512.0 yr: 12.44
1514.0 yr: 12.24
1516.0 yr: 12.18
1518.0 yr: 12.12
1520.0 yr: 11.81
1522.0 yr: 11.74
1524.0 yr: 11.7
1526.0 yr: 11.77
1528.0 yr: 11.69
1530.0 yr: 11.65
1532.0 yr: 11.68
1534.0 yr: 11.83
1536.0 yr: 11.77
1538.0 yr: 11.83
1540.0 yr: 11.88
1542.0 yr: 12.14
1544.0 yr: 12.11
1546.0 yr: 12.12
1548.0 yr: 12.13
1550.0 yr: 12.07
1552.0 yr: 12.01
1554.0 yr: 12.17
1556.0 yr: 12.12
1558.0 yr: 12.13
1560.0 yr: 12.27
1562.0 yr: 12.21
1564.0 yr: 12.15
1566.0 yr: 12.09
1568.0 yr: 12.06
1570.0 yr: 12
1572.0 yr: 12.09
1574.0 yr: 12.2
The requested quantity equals 10.5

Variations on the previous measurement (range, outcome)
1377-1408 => 10.1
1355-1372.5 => 10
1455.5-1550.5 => 10.2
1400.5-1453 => 9.25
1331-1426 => 10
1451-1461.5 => 6.99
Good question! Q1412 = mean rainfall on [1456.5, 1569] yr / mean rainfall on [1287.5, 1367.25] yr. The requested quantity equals 1.03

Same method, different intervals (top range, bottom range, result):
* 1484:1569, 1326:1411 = 1.17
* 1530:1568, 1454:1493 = 1.62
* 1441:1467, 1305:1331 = 0.70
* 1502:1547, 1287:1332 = 1.14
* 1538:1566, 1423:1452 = 1.39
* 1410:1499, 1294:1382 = 0.83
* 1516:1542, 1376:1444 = 1.20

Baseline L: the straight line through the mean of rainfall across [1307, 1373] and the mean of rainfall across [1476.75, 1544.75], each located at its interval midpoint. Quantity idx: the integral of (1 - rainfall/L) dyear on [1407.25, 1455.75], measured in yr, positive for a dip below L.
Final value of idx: 7.5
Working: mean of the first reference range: 10.2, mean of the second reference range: 11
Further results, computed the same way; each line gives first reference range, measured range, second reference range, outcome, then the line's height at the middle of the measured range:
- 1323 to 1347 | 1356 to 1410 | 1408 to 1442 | -0.4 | 9.98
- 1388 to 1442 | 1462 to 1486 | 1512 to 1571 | 9.1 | 10.9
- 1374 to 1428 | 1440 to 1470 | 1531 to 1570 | 9.4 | 10.8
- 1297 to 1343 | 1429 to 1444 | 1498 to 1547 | 3.1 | 11.3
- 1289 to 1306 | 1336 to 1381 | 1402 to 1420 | 1.2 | 10.3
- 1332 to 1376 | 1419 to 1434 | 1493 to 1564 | 1.3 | 10.8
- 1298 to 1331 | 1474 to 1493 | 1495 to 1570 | 6.6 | 11.7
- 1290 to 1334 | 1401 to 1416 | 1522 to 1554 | 1.3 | 11.1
